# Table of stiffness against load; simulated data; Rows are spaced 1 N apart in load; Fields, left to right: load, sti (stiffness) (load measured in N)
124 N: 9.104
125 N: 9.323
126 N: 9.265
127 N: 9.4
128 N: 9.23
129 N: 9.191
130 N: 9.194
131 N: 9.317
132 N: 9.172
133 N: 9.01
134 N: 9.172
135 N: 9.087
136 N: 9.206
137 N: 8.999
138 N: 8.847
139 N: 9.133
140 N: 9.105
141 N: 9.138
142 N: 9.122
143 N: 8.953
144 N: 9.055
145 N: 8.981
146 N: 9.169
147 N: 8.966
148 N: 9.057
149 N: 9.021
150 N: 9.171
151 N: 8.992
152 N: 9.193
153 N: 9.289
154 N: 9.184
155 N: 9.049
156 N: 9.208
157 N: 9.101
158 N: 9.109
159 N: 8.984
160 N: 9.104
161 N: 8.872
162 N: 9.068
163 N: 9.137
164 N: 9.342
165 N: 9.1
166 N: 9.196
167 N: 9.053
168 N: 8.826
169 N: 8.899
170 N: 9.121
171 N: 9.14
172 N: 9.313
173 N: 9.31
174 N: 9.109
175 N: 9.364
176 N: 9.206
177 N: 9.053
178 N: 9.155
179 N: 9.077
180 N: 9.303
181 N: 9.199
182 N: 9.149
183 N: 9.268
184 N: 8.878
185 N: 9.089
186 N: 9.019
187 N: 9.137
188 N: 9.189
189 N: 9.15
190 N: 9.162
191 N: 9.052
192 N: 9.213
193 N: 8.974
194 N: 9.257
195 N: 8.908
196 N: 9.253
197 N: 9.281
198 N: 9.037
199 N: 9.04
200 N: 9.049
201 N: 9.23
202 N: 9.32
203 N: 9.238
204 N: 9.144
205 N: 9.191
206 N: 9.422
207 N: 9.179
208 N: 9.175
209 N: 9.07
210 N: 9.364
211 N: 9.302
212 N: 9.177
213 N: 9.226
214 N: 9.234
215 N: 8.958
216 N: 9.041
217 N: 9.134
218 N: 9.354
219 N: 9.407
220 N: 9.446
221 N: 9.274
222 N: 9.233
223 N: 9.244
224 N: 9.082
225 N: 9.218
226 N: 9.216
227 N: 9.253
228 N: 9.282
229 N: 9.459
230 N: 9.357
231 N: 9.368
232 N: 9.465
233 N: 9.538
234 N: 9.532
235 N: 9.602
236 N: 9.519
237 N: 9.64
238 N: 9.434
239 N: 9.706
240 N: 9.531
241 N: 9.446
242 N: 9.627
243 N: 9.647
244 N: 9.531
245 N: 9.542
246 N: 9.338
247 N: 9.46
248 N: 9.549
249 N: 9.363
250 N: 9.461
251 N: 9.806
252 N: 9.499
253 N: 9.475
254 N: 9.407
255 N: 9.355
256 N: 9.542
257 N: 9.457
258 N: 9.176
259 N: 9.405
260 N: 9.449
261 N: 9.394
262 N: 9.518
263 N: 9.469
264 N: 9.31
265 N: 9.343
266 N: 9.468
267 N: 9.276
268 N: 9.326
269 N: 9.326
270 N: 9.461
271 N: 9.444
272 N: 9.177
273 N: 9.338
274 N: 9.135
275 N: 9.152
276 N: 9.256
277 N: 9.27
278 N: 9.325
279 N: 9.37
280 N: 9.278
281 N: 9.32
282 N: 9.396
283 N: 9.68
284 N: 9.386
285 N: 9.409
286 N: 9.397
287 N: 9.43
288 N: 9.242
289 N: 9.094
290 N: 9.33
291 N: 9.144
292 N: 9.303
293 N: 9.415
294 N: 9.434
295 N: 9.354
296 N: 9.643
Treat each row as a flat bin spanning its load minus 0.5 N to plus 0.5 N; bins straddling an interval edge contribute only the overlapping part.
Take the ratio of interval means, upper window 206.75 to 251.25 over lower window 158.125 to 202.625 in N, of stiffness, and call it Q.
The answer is 1.0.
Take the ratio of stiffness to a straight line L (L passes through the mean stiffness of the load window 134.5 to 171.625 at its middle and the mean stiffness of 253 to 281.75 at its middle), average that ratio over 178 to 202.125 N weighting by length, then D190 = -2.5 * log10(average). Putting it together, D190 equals 0.004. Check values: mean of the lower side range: 9.08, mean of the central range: 9.13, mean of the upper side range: 9.35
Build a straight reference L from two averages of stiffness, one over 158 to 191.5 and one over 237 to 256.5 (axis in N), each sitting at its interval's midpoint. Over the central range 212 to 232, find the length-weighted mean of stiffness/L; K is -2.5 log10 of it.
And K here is 0.01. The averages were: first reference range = 9.12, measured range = 9.26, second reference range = 9.51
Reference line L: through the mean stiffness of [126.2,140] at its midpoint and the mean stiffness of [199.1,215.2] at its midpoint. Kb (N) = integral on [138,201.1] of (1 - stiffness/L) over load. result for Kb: 0.5 N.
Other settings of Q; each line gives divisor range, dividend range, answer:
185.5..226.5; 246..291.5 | 1.02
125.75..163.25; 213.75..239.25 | 1.03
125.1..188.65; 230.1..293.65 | 1.03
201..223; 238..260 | 1.03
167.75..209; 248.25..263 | 1.03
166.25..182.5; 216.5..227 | 1.01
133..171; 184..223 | 1.01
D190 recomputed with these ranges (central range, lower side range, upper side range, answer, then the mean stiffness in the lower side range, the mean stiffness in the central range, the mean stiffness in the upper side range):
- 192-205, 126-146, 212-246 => 0.02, 9.13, 9.15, 9.38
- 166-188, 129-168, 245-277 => 0.01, 9.1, 9.13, 9.39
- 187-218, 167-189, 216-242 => 0.01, 9.13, 9.17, 9.39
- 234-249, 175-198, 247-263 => -0.02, 9.14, 9.53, 9.46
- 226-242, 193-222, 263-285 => -0.03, 9.2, 9.47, 9.34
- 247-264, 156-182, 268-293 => -0.02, 9.13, 9.45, 9.32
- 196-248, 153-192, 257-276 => -0.01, 9.13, 9.33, 9.34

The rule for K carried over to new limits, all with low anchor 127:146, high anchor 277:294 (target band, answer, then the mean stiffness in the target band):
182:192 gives 0.01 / 9.11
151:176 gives 0.00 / 9.13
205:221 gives 0.00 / 9.23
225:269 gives -0.02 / 9.45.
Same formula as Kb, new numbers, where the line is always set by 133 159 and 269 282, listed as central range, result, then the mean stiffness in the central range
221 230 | 0.0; 9.26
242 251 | -0.3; 9.51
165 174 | 0.0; 9.11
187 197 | 0.0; 9.14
